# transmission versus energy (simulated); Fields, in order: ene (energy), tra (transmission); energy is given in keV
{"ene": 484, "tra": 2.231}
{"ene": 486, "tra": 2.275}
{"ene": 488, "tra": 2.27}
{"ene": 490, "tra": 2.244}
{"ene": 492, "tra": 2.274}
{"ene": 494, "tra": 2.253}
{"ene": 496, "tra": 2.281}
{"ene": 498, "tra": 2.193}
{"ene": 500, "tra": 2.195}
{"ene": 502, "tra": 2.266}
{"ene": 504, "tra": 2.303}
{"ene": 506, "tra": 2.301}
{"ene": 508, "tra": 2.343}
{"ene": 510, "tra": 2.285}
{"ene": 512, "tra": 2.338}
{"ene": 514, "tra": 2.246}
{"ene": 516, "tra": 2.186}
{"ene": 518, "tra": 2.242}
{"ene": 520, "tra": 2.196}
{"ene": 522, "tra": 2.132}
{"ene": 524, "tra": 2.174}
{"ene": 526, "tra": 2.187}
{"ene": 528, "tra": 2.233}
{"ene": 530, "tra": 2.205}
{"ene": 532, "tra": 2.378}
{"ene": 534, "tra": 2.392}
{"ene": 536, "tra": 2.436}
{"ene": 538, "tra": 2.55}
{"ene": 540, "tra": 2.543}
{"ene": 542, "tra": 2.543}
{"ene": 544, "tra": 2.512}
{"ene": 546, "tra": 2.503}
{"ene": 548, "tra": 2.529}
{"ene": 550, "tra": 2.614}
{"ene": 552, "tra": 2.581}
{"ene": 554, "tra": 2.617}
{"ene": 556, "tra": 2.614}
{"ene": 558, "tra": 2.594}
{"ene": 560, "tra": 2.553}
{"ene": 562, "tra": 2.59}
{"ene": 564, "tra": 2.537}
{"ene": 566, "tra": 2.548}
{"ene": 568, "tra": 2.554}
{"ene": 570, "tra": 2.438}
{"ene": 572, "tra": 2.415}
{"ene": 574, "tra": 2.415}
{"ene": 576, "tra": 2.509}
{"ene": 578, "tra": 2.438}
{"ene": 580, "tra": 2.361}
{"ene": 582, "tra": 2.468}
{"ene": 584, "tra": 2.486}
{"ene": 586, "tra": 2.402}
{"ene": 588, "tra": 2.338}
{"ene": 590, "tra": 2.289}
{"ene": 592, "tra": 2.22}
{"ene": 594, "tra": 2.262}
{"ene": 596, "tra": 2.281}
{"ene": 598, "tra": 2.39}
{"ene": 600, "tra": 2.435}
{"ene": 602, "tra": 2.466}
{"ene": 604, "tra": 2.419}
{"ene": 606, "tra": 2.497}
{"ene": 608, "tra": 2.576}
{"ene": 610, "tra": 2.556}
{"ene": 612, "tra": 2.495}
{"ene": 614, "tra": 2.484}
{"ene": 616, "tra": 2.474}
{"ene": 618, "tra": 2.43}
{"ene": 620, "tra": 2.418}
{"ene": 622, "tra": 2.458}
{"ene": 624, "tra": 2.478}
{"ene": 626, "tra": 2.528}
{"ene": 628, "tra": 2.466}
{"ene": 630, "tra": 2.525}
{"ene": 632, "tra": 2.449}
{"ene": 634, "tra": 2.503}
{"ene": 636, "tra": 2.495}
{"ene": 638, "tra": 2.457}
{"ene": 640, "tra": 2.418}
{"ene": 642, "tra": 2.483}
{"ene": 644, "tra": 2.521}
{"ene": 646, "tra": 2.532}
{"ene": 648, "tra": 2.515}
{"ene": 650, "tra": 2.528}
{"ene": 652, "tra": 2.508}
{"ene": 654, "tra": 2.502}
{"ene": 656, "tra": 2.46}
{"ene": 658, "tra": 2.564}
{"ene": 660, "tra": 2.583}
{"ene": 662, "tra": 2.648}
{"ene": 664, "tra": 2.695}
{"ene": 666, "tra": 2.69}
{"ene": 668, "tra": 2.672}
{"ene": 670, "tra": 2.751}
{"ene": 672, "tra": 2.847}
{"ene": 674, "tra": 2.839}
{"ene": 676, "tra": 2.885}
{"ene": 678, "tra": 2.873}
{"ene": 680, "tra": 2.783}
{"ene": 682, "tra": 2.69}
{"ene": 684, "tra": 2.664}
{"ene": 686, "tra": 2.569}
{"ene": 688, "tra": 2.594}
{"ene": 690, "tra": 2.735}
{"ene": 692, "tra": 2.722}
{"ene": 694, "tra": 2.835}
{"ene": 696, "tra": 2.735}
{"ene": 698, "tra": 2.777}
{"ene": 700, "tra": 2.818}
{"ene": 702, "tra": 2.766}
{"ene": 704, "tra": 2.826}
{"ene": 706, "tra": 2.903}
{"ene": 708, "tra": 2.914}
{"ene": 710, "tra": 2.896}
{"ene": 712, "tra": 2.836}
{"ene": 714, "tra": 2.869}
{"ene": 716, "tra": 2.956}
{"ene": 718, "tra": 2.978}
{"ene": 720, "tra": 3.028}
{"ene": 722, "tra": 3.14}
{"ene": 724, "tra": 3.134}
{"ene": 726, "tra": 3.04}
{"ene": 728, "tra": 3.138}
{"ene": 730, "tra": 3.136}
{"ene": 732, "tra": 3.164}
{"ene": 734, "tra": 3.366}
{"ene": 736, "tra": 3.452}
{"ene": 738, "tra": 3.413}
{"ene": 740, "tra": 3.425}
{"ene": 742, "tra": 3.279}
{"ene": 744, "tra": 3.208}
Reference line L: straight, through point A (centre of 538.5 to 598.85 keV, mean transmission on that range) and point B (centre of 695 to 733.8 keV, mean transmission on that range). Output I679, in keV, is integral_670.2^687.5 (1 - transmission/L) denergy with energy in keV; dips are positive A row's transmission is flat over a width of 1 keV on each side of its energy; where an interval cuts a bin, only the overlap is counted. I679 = 0.5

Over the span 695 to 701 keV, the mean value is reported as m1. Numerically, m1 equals 2.78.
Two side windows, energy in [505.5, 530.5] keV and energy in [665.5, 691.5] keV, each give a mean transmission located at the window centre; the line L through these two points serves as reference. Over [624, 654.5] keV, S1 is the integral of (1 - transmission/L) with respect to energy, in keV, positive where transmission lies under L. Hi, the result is 1.4 keV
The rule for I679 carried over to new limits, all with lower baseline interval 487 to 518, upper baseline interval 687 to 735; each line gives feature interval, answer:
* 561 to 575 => -0.2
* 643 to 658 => 1.2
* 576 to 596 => 1.3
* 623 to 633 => 0.7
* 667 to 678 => 0.0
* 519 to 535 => 0.7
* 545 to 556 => -0.7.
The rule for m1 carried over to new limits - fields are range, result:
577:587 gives 2.43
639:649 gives 2.49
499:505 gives 2.25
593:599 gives 2.31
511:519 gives 2.25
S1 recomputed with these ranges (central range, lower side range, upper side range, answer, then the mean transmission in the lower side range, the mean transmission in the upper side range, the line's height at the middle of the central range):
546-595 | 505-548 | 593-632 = -1.6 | 2.33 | 2.45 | 2.4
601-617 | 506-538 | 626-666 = -0.3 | 2.27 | 2.52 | 2.45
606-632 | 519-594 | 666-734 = 1.3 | 2.43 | 2.87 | 2.62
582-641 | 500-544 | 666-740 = 3.8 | 2.31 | 2.91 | 2.61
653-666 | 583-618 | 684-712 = 0.2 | 2.42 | 2.77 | 2.63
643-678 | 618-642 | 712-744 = 0.6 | 2.47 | 3.16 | 2.69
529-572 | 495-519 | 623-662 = -3.1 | 2.26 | 2.5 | 2.34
